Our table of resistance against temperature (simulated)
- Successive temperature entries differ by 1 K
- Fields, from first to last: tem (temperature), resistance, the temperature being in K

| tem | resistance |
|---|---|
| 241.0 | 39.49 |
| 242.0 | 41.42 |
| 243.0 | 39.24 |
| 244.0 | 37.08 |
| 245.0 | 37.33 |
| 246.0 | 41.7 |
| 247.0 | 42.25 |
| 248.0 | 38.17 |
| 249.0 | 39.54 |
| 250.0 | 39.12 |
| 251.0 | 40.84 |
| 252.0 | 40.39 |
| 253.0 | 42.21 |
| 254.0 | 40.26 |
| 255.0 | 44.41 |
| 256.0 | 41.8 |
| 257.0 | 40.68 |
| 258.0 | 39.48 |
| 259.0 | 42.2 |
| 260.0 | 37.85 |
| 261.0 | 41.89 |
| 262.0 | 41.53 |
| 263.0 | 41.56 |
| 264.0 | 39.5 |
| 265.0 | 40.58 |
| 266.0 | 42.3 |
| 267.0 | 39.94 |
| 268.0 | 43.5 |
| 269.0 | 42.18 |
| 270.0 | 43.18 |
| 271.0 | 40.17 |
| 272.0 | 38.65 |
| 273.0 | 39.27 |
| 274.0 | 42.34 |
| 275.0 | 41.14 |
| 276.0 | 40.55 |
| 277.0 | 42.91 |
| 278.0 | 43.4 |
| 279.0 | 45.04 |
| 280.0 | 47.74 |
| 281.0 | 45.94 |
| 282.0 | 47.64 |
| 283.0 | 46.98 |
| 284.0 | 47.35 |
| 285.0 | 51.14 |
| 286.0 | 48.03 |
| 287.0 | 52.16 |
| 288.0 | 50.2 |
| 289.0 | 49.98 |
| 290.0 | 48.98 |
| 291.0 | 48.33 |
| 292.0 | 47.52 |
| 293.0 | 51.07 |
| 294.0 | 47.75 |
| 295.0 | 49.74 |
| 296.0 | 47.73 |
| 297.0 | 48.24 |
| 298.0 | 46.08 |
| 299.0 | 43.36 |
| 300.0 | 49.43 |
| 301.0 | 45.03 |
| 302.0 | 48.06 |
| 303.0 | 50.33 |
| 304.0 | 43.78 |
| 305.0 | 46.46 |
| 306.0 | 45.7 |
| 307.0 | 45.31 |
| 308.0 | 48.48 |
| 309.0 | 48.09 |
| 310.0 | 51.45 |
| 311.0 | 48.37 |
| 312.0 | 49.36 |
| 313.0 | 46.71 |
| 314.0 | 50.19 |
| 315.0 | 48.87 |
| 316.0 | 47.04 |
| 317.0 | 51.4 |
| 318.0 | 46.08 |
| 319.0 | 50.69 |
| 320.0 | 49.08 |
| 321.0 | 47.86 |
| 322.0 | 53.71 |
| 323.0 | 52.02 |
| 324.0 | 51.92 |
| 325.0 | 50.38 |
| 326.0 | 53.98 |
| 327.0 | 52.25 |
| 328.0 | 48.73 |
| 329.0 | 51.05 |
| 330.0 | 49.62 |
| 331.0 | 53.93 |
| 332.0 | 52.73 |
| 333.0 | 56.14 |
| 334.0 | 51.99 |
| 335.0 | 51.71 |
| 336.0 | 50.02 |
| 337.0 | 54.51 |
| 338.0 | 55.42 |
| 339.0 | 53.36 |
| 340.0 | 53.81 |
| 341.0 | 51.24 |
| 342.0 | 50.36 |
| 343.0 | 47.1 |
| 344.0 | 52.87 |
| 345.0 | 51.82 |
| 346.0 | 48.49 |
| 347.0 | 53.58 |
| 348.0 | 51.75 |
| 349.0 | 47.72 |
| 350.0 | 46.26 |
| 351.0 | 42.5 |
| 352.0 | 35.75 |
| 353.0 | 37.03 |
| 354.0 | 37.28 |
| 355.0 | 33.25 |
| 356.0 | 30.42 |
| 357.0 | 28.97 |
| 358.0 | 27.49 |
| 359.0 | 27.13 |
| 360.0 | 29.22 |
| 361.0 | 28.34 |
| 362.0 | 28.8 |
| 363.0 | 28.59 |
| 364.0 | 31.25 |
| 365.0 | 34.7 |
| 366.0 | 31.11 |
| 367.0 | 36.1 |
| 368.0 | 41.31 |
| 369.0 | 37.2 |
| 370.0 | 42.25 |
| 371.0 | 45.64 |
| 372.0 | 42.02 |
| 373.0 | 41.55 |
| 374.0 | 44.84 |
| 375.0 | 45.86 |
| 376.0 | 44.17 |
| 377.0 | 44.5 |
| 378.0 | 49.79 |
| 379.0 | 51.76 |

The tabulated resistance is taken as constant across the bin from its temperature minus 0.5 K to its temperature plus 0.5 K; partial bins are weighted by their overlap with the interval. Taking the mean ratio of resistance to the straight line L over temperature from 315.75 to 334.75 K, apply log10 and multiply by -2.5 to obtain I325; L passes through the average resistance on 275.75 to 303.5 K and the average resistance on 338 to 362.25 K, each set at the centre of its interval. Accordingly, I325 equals -0.16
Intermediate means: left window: 47.6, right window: 41.9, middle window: 51.1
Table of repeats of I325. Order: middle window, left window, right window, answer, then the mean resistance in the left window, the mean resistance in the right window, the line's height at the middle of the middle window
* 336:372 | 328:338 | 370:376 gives 0.173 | 52.4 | 43.9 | 47.9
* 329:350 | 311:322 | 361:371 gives -0.218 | 48.9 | 34.8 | 42.4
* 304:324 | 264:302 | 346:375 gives -0.154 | 45.5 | 37.6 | 42.3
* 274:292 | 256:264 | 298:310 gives -0.067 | 40.7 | 46.9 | 44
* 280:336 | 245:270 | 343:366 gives -0.242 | 41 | 37.9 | 39.4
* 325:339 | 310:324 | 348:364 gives -0.200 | 49.5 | 34.4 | 43.7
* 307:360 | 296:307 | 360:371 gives -0.173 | 46.6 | 34.3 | 40.5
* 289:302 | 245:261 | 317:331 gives -0.028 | 40.7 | 50.7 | 46.7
